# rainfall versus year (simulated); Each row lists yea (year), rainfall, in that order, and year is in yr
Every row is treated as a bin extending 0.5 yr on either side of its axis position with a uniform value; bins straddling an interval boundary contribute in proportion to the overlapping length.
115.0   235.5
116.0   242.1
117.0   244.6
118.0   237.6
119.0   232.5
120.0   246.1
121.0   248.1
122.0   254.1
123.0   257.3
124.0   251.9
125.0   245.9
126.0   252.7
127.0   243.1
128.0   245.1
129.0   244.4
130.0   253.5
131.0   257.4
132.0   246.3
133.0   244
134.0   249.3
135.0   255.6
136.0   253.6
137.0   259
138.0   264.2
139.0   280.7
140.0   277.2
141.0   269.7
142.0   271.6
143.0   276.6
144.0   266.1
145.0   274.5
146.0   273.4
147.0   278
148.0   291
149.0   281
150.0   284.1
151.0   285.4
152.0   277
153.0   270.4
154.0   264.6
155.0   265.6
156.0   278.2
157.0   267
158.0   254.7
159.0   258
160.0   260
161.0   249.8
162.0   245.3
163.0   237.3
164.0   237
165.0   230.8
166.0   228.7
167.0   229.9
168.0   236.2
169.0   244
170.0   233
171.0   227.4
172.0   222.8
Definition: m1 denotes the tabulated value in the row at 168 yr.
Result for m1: 236.2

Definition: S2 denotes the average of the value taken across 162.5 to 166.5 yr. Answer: 233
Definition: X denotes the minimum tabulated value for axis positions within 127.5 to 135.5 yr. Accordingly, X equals 244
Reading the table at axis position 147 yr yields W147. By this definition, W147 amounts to 278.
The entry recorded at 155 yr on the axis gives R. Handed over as 265.6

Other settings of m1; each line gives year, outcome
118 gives 237.6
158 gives 254.7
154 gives 264.6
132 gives 246.3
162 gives 245.3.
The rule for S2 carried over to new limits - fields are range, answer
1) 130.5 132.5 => 252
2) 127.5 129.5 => 245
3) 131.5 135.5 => 249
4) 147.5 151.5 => 285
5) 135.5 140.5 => 267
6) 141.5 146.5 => 272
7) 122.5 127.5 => 250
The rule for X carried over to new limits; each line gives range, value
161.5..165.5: 230.8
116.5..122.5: 232.5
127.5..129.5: 244.4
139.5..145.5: 266.1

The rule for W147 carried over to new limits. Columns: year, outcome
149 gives 281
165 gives 230.8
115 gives 235.5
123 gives 257.3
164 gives 237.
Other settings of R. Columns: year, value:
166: 228.7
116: 242.1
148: 291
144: 266.1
